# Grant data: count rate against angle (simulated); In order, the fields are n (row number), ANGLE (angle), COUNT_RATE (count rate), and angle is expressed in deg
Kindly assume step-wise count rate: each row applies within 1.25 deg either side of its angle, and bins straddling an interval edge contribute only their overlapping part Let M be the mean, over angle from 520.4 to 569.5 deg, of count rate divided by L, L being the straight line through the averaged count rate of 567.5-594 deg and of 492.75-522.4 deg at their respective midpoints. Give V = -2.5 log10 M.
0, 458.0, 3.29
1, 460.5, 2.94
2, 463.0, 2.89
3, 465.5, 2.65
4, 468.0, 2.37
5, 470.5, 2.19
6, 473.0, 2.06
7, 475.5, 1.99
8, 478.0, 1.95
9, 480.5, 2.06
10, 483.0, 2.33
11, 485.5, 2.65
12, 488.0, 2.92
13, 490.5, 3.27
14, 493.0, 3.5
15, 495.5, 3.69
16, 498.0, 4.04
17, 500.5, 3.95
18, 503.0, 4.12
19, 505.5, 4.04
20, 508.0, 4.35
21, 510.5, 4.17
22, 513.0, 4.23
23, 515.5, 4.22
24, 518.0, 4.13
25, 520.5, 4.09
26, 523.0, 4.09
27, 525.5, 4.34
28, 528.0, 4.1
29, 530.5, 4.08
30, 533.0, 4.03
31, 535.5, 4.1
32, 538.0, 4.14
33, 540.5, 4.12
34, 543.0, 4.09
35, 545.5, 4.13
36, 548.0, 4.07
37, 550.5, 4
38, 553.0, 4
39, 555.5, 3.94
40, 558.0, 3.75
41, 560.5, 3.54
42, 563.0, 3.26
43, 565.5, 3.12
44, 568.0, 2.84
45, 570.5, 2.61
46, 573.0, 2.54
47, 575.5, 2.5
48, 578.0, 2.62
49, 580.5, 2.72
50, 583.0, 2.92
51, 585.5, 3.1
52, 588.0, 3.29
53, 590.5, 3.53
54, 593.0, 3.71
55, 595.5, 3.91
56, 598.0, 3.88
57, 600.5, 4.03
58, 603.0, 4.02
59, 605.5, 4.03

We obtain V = -0.11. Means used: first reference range 4.06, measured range 3.88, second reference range 2.94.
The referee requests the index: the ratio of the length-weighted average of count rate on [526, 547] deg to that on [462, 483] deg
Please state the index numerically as 1.8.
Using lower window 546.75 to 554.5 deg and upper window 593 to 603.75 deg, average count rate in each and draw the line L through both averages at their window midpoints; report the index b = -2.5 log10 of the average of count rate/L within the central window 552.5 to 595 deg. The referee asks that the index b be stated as 0.245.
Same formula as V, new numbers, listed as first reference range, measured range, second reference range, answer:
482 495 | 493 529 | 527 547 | -0.171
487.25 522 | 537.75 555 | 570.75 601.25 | -0.148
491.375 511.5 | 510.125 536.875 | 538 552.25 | -0.031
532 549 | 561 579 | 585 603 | 0.346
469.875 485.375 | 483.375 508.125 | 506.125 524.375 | -0.144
